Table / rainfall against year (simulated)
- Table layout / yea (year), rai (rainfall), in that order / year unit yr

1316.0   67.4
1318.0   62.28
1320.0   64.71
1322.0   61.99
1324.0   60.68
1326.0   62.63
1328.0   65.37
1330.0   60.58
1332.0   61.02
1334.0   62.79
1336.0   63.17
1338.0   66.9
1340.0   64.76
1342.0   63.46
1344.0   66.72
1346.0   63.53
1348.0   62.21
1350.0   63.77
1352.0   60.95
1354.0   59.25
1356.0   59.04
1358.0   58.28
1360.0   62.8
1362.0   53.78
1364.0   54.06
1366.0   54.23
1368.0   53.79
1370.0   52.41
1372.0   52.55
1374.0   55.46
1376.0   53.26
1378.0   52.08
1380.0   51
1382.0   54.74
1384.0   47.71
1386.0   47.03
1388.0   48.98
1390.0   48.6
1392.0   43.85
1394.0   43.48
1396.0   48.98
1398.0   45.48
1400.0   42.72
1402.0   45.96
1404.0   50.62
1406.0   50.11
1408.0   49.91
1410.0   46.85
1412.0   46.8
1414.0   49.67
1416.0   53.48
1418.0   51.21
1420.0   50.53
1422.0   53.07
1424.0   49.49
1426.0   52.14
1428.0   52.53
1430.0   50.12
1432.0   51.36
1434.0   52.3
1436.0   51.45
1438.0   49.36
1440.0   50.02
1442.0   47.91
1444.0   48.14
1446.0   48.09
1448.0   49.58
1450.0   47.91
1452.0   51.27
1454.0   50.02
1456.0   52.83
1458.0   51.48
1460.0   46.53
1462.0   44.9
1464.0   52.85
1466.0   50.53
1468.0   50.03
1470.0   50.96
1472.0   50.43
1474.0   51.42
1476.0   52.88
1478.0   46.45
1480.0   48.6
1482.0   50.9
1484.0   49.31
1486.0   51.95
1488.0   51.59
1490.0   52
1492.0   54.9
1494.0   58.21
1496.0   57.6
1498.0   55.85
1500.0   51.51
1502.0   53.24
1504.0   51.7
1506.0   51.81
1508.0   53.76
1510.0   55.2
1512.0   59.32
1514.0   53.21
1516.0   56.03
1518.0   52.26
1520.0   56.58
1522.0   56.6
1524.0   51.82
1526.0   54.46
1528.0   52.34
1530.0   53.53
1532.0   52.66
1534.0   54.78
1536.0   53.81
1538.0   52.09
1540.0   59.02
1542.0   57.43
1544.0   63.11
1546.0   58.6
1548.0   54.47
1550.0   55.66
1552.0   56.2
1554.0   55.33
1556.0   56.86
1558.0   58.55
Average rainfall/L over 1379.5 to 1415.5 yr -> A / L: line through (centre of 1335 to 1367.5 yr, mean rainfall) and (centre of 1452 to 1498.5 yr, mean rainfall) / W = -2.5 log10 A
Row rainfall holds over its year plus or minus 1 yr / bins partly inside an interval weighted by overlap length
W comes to 0.19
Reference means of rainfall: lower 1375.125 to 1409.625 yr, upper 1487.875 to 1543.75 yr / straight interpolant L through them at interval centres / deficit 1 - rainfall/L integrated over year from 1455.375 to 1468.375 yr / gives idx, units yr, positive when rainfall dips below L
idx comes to 0.53 yr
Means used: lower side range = 48.5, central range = 49.8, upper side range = 54.6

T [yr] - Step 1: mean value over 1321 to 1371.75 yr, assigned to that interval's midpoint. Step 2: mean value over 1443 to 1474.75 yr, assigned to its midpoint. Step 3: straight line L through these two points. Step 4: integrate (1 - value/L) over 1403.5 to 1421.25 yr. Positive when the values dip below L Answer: 1.4 yr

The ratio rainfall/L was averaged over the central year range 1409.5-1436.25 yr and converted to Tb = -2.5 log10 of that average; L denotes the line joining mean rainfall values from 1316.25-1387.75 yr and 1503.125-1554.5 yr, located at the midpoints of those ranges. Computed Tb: 0.13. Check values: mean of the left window 58.8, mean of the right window 55.1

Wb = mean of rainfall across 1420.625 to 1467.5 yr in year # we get 50.2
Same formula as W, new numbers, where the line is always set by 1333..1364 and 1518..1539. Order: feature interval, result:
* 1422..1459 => 0.15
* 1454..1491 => 0.12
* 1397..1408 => 0.25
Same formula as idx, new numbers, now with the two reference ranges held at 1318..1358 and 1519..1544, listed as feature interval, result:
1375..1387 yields 2.0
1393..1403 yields 2.5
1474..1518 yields 2.5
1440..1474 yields 4.8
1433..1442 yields 1.3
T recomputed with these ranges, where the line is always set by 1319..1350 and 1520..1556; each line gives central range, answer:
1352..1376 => 2.4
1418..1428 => 1.4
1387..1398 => 2.6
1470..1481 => 1.5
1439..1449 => 1.8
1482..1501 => 1.2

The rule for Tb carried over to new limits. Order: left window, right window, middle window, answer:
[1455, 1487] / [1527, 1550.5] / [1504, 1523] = -0.02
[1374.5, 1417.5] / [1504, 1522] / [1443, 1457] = 0.04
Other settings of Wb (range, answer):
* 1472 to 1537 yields 53.3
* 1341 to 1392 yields 55.7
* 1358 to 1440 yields 50.7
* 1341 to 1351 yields 63.9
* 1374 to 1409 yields 48.7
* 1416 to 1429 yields 51.6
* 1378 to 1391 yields 49.9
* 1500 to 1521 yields 54.2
